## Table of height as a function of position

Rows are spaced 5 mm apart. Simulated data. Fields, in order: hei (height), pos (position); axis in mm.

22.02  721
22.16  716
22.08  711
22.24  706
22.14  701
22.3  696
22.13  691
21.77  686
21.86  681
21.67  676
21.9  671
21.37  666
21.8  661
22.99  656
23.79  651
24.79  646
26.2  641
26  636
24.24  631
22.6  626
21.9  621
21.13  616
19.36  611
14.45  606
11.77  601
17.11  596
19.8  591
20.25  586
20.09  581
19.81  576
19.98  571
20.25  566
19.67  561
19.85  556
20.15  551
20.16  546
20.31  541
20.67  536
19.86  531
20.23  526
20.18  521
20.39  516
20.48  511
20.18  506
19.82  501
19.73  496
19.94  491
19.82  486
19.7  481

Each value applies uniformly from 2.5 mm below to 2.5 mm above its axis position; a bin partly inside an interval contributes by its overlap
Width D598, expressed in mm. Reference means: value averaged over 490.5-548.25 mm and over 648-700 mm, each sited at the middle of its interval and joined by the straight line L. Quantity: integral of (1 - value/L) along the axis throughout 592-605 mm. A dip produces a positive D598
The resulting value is 3.8 mm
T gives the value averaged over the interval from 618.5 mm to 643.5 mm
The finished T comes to 24.2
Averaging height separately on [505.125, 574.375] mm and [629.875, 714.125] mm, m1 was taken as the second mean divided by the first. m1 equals 1.13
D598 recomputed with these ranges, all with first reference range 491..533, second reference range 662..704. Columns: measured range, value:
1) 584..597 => 1.05 mm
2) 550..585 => 1.20 mm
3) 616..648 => -4.00 mm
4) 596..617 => 4.67 mm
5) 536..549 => 0.07 mm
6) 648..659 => -0.92 mm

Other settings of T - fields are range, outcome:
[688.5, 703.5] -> 22.2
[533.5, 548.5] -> 20.4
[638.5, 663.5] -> 23.9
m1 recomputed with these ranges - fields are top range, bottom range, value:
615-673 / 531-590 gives 1.16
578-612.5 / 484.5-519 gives 0.87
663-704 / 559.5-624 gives 1.16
